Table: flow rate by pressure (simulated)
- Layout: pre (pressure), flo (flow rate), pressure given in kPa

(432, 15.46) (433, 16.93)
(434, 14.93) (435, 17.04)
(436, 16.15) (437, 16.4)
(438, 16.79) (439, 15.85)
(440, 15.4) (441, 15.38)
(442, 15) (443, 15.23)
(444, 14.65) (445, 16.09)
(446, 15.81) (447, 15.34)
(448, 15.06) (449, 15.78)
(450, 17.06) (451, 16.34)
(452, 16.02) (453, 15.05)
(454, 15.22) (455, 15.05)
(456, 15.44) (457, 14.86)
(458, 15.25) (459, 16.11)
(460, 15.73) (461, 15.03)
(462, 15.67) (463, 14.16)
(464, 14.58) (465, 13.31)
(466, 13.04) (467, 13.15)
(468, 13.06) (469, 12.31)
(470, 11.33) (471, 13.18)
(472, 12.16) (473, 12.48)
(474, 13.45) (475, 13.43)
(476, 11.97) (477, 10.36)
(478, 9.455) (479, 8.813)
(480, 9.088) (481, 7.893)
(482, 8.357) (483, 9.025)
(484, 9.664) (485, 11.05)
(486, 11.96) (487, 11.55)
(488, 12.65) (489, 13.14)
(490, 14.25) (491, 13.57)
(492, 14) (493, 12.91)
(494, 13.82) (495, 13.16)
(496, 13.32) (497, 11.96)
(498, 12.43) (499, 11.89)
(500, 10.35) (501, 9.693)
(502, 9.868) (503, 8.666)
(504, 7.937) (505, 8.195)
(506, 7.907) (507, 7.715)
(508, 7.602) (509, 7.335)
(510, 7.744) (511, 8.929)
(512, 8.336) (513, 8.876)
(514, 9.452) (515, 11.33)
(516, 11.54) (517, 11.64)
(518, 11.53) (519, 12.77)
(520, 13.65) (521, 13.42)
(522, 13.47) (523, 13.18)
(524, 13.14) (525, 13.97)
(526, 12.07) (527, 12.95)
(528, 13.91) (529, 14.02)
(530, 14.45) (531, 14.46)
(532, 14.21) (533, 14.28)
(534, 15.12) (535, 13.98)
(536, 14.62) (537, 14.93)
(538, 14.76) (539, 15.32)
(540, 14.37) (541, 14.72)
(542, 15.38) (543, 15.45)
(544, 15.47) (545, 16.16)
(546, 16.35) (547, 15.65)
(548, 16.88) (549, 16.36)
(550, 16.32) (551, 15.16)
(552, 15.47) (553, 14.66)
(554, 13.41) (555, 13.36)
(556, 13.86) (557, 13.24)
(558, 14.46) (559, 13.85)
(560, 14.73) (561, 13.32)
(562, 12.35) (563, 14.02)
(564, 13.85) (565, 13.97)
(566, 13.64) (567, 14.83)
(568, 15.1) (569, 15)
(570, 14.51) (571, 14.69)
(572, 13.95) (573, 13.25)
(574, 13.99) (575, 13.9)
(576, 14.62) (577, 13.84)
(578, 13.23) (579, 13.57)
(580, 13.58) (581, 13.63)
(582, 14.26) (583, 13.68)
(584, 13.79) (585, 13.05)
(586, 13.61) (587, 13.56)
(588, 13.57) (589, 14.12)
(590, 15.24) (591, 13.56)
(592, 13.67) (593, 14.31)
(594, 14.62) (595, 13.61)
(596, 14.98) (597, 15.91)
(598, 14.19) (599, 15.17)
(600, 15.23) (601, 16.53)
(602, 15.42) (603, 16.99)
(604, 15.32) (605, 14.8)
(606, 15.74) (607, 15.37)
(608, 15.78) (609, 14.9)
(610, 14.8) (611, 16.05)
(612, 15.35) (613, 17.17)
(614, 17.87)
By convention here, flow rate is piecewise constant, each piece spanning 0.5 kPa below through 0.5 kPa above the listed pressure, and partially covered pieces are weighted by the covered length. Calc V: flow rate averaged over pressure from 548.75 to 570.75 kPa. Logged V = 14.3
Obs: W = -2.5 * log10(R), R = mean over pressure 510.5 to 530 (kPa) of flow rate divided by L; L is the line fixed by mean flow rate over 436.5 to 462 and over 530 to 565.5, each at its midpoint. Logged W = 0.23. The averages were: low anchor 15.6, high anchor 14.7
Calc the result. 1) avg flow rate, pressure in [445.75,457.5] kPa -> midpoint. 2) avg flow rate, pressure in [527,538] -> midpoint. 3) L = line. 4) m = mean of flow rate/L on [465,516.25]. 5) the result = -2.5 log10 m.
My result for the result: 0.35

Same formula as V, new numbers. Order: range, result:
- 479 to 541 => 11.8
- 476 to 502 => 11.4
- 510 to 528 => 11.7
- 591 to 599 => 14.5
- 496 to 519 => 9.74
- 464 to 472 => 12.8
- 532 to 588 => 14.4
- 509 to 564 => 13.6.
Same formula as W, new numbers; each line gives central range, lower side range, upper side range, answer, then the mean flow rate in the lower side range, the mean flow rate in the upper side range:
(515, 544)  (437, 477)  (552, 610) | 0.05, 14.6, 14.3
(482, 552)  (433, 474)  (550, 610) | 0.17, 14.9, 14.4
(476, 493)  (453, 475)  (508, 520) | 0.12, 14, 10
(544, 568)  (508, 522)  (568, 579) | -0.13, 10.5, 14.1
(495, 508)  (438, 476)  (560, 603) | 0.40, 14.6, 14.2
